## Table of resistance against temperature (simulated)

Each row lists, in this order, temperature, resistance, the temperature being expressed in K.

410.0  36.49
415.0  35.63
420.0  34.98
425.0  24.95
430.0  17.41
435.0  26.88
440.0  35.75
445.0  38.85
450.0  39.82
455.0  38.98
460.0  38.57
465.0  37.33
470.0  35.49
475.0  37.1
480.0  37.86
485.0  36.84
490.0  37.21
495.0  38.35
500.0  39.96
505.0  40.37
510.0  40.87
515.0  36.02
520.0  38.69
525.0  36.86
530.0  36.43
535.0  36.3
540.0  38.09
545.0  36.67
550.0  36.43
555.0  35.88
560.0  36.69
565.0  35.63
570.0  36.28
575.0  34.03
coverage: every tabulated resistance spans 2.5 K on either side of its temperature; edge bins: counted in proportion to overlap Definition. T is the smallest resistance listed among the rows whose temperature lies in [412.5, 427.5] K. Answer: 24.95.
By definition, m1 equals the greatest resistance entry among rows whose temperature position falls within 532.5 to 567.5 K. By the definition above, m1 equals 38.09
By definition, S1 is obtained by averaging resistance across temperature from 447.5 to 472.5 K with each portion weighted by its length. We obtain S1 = 38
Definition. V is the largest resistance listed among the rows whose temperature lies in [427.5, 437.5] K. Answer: 26.88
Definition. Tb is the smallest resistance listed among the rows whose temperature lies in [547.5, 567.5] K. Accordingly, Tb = 35.63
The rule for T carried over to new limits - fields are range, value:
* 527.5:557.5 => 35.88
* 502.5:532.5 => 36.02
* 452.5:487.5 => 35.49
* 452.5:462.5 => 38.57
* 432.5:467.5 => 26.88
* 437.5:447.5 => 35.75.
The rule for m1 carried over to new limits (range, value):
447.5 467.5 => 39.82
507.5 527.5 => 40.87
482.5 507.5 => 40.37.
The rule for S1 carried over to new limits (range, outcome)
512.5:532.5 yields 37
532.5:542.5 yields 37.2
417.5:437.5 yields 26.1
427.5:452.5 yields 31.7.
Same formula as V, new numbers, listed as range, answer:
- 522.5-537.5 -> 36.86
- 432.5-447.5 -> 38.85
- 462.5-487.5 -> 37.86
